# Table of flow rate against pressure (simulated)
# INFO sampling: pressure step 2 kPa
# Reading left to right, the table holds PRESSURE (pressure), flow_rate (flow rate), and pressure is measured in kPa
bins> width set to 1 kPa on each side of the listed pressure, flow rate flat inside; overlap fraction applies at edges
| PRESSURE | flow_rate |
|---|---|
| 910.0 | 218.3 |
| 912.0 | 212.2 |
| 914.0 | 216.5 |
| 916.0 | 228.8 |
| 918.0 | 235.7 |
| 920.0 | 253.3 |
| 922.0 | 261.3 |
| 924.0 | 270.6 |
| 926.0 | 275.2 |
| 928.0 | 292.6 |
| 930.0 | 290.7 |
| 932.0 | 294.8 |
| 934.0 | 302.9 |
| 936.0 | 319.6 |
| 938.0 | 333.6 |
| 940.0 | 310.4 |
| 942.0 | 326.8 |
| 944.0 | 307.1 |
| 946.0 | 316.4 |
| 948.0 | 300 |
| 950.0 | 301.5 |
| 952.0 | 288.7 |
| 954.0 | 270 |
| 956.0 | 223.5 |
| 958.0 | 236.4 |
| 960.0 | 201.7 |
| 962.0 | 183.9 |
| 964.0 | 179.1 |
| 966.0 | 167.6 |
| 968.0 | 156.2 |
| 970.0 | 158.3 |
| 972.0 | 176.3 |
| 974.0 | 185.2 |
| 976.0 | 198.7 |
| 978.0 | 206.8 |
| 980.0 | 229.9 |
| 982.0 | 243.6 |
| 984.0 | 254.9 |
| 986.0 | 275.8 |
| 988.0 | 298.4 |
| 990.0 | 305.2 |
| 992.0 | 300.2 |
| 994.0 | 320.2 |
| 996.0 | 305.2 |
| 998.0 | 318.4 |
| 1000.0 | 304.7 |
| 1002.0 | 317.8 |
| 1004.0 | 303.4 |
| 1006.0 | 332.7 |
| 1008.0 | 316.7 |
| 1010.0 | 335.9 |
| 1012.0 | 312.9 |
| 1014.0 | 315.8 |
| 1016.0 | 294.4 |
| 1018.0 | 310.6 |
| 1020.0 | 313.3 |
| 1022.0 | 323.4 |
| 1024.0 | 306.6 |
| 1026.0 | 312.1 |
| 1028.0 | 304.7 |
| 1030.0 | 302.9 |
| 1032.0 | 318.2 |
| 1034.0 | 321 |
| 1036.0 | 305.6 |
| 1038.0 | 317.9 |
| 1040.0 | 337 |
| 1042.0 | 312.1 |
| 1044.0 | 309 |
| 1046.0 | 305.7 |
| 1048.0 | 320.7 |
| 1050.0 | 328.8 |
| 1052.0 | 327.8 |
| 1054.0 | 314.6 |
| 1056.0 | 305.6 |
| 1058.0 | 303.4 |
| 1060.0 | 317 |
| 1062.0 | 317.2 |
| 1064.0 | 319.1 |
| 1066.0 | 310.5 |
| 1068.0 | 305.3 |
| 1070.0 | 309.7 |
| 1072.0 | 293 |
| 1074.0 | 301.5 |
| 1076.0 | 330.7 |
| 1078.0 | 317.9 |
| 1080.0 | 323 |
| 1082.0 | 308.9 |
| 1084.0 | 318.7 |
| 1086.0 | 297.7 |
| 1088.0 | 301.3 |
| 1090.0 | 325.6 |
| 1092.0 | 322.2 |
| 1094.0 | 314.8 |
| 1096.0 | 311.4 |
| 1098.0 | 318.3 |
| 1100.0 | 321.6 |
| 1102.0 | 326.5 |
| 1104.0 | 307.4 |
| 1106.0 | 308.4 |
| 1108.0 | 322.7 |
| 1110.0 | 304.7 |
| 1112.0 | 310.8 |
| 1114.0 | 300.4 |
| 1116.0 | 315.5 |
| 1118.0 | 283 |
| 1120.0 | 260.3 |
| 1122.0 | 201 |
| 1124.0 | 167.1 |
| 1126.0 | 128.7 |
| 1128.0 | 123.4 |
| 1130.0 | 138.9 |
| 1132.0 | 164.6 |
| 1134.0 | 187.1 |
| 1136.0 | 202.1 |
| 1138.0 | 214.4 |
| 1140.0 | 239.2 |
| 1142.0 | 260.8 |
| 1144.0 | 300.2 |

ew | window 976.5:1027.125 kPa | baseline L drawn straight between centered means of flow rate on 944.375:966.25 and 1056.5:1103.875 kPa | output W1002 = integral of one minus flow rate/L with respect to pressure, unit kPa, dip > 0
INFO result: -4.7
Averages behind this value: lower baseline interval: 247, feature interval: 297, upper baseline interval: 314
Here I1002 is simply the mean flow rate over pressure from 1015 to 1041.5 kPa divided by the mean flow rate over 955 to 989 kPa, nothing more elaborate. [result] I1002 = 1.5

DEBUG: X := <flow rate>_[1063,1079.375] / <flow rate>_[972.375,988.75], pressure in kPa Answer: 1.3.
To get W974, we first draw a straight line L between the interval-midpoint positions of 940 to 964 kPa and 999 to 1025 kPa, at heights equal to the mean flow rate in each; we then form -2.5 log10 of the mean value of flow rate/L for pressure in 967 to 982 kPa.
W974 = 0.43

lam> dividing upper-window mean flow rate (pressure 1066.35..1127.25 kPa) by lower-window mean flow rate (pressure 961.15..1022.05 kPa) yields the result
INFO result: 1.11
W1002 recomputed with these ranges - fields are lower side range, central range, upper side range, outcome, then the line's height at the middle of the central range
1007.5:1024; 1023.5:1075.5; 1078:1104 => 0.4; 315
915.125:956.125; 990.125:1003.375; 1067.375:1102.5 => -0.5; 298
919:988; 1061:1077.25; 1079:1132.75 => -2.5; 270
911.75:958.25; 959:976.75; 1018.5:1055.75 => 6.9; 291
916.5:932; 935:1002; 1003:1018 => 7.7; 293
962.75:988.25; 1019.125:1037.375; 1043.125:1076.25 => -2.6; 273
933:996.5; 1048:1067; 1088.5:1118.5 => -1.4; 294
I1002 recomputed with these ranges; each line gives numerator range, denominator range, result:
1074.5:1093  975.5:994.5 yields 1.20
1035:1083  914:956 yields 1.10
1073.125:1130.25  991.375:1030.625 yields 0.91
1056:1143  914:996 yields 1.08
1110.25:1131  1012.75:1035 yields 0.73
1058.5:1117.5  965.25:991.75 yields 1.41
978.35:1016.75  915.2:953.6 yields 1.03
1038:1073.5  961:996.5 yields 1.37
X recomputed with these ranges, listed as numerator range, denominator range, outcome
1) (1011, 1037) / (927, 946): 1.01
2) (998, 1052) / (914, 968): 1.19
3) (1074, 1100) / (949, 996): 1.34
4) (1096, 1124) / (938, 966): 1.11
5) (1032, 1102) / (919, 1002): 1.20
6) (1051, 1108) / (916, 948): 1.08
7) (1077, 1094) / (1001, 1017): 0.99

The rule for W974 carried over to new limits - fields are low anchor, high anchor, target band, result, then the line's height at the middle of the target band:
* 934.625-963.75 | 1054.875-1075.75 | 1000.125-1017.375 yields -0.08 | 294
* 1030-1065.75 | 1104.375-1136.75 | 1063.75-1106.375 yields -0.15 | 274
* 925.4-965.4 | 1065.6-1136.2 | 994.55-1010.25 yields -0.14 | 277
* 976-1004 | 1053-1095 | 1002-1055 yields -0.07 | 295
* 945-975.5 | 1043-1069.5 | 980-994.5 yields -0.13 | 248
